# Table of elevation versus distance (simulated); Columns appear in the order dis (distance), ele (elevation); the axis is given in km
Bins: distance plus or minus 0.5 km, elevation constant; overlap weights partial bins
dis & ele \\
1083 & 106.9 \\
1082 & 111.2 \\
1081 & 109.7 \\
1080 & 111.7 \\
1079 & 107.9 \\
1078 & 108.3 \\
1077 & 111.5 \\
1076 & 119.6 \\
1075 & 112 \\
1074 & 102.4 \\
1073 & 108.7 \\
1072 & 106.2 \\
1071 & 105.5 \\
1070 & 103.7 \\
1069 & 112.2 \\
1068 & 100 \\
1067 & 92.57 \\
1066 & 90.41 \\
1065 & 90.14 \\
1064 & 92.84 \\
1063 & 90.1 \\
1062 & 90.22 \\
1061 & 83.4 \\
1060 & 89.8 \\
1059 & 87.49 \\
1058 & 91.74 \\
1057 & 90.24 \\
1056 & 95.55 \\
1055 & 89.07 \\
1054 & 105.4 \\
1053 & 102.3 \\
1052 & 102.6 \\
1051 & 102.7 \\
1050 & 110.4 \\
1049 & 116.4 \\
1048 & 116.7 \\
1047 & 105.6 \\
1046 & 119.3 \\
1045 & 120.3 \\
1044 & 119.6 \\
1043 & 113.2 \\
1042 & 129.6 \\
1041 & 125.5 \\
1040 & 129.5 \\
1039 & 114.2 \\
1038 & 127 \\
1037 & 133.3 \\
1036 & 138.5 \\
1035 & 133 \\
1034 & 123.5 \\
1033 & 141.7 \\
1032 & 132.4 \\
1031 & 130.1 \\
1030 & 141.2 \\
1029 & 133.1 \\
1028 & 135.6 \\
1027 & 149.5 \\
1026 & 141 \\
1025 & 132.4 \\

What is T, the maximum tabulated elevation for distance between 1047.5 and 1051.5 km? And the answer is 116.7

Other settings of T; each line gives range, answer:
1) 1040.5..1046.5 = 129.6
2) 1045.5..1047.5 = 119.3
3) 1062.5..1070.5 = 112.2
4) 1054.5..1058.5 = 95.55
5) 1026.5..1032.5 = 149.5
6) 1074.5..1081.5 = 119.6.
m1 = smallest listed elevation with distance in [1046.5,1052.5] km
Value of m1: 102.6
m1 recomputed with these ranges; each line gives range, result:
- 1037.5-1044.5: 113.2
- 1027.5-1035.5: 123.5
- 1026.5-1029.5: 133.1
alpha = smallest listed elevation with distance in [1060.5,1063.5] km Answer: 83.4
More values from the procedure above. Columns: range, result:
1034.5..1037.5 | 133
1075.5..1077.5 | 111.5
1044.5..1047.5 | 105.6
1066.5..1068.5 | 92.57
